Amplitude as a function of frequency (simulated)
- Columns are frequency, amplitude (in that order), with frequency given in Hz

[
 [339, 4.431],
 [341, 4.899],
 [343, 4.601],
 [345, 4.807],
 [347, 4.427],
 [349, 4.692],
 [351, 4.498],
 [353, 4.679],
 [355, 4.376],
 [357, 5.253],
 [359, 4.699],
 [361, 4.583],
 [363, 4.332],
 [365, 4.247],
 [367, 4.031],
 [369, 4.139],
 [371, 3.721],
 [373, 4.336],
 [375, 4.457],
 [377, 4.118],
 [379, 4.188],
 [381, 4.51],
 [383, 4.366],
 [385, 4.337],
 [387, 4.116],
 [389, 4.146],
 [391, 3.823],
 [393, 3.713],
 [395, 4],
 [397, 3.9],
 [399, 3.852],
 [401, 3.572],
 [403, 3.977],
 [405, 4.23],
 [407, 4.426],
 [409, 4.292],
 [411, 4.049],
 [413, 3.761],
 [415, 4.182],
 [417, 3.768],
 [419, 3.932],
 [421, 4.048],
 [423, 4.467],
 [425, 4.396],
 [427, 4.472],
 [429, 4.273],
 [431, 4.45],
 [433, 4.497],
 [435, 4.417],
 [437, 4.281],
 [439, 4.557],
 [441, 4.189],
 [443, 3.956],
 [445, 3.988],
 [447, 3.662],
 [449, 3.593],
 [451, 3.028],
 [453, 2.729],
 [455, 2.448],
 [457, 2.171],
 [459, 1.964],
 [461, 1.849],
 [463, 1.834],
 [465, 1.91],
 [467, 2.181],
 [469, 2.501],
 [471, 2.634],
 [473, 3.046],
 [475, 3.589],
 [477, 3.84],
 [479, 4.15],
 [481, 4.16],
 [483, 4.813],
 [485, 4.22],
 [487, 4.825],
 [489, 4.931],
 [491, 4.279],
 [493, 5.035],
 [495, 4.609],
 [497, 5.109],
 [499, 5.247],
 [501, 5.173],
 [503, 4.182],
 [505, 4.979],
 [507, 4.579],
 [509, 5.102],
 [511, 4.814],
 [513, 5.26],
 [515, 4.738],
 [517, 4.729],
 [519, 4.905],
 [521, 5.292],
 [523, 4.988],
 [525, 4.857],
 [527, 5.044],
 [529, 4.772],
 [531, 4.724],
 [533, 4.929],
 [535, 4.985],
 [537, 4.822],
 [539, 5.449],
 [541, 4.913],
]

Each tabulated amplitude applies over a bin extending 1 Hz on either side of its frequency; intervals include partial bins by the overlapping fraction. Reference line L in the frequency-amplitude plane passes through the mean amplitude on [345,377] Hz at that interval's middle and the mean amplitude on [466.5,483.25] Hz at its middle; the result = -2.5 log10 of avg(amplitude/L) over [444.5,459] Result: 0.21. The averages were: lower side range 4.43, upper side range 3.41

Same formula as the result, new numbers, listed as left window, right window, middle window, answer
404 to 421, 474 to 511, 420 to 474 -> 0.25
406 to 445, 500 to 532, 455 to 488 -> 0.43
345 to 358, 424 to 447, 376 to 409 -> 0.10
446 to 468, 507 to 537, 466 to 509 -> -0.15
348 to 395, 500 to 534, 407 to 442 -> 0.07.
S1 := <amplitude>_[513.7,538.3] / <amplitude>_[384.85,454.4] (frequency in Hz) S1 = 1.2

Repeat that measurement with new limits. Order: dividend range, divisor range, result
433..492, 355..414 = 0.83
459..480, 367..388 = 0.64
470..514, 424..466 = 1.29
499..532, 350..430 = 1.16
